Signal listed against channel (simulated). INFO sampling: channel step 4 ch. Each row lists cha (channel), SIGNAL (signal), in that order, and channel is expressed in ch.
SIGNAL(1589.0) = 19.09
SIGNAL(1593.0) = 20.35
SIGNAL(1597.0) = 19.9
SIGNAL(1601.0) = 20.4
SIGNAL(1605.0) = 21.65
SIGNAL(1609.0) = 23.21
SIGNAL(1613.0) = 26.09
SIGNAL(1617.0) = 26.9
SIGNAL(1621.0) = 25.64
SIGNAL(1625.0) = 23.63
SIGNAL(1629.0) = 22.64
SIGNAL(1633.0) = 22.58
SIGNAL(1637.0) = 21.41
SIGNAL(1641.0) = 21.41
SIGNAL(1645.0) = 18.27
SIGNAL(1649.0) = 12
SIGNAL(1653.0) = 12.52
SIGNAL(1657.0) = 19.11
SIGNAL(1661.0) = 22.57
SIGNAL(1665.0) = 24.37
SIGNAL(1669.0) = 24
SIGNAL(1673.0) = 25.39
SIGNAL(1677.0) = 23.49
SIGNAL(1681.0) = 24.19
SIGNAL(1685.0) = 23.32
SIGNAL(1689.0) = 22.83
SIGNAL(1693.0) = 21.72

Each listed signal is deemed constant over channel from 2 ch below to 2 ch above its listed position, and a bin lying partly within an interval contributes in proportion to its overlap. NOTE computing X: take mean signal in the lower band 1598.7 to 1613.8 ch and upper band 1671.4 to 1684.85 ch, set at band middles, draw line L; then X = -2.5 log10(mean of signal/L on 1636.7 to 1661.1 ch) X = 0.31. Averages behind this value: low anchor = 22.5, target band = 17.6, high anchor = 24.2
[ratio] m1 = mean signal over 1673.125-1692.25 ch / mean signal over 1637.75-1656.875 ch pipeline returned 1.4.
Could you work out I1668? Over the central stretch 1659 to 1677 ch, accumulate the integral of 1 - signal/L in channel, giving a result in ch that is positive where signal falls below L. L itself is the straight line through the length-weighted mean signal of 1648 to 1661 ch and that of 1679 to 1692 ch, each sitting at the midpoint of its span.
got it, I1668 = -4.6 ch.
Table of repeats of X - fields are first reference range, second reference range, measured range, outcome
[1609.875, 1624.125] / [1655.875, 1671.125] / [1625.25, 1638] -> 0.11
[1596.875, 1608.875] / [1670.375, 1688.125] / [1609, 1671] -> 0.04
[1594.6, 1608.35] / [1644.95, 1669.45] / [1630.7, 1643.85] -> -0.11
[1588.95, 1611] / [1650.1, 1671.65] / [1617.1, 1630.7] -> -0.18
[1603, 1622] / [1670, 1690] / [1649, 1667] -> 0.27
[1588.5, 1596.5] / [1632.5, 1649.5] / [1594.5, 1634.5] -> -0.18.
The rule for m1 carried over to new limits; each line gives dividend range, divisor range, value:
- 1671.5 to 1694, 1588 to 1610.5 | 1.13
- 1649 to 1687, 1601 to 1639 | 0.92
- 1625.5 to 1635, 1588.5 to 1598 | 1.15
